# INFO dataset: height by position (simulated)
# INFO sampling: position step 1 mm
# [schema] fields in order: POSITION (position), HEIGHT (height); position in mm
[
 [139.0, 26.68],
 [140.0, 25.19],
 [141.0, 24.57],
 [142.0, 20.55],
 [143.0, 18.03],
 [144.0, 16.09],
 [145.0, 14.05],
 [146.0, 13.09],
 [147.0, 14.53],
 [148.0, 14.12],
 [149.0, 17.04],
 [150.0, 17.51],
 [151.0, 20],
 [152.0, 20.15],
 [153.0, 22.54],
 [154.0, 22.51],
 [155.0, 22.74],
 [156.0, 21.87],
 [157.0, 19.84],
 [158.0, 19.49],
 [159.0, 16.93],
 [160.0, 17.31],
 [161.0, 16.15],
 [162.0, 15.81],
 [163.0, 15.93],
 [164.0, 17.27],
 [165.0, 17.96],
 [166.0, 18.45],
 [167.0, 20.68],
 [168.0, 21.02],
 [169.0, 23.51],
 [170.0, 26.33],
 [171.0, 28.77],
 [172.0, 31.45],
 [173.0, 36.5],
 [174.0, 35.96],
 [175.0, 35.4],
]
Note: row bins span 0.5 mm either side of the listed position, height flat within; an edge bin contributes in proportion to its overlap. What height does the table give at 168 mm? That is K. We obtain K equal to 21.02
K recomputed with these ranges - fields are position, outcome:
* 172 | 31.45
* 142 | 20.55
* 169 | 23.51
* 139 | 26.68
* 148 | 14.12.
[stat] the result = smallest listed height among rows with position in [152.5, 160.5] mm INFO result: 16.93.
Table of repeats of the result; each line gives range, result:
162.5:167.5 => 15.93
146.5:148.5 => 14.12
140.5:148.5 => 13.09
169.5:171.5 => 26.33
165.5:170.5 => 18.45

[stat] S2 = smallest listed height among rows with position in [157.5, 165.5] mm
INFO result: 15.81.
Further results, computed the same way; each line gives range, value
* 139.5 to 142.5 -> 20.55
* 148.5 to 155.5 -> 17.04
